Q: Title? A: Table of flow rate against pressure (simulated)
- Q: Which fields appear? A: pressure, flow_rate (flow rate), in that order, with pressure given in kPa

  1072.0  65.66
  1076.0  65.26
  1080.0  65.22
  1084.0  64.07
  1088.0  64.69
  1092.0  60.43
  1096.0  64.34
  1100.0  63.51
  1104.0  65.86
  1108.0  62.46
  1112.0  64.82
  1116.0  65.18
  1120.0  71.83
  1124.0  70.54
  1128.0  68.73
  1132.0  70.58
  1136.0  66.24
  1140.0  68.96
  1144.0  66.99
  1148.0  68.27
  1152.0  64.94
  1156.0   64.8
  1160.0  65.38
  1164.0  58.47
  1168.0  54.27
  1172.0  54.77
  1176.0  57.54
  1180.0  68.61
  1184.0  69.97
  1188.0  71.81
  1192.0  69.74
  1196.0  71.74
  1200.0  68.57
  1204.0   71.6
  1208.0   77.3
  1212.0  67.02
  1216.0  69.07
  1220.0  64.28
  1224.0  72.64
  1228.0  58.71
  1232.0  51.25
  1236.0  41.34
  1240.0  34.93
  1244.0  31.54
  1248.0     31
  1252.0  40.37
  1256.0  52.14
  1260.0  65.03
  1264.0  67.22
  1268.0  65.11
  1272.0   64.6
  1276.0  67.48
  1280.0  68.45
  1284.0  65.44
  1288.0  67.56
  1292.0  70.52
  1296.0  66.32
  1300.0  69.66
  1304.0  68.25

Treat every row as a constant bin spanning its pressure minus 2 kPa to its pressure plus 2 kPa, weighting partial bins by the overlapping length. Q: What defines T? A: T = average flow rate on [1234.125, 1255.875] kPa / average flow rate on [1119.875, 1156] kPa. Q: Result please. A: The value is 0.5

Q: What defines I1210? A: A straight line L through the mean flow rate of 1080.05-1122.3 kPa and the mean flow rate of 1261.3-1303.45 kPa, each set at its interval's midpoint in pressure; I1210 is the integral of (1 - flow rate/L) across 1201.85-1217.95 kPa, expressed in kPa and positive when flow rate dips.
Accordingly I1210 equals -1.2 kPa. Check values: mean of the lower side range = 64.8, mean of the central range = 71.2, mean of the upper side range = 67.2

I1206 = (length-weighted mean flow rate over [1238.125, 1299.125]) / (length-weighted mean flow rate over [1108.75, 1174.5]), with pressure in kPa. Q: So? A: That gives 0.88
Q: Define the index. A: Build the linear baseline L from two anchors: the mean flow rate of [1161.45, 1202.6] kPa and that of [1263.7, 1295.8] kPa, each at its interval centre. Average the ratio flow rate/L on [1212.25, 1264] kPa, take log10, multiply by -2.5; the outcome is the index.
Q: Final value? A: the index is 0.25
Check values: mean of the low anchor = 64.7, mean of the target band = 52.2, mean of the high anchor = 67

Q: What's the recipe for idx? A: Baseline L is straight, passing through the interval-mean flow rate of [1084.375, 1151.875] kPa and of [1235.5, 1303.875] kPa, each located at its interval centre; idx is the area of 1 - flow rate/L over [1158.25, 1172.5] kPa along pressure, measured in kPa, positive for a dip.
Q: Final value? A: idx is 1.2 kPa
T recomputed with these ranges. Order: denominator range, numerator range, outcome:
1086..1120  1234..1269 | 0.73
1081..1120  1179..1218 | 1.10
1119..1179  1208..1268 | 0.84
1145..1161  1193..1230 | 1.05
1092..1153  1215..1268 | 0.79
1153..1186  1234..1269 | 0.76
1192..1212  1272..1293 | 0.94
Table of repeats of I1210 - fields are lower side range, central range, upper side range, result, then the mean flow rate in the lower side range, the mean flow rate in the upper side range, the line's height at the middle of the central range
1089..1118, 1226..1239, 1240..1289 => 1.89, 63.8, 56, 57.6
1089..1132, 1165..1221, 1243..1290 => -4.77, 66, 57.7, 61.6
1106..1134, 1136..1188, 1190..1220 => 3.76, 67.7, 70.3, 69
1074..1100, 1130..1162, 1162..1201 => -1.37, 64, 64.4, 64.3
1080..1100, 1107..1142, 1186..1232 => -1.53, 63.6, 68.5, 65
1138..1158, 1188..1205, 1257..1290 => -1.04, 66.8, 65.9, 66.5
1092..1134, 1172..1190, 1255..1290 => 0.08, 66.5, 65.1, 65.9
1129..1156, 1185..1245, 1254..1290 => 3.60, 67.5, 64.8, 66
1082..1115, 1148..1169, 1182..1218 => 1.65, 63.8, 70.8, 67.9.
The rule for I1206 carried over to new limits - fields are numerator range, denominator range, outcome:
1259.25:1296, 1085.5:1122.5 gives 1.03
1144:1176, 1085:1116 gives 0.97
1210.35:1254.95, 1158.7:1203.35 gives 0.79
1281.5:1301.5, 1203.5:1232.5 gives 1.01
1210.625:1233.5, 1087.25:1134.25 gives 0.97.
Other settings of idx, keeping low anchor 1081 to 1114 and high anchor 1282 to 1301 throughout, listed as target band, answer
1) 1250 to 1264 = 2.6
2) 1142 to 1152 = -0.3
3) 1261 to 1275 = 0.3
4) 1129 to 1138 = -0.5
